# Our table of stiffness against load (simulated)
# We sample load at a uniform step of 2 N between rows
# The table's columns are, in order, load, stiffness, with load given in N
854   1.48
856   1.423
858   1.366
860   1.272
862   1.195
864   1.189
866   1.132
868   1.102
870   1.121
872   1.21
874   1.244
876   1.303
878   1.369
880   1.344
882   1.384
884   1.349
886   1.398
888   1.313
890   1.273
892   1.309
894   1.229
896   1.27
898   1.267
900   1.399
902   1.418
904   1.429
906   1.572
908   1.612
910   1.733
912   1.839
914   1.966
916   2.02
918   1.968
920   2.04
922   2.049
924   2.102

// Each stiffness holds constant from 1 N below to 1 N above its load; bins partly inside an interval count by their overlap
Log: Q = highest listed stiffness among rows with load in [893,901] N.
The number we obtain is 1.399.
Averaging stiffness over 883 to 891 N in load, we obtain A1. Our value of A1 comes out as 1.33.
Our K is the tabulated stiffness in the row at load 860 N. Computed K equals 1.272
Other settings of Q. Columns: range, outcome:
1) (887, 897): 1.313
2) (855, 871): 1.423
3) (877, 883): 1.384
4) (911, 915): 1.966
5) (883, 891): 1.398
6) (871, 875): 1.244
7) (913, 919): 2.02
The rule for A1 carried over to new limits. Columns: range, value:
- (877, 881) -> 1.36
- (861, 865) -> 1.19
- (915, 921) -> 2.01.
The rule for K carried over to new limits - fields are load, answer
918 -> 1.968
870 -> 1.121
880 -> 1.344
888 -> 1.313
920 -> 2.04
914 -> 1.966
